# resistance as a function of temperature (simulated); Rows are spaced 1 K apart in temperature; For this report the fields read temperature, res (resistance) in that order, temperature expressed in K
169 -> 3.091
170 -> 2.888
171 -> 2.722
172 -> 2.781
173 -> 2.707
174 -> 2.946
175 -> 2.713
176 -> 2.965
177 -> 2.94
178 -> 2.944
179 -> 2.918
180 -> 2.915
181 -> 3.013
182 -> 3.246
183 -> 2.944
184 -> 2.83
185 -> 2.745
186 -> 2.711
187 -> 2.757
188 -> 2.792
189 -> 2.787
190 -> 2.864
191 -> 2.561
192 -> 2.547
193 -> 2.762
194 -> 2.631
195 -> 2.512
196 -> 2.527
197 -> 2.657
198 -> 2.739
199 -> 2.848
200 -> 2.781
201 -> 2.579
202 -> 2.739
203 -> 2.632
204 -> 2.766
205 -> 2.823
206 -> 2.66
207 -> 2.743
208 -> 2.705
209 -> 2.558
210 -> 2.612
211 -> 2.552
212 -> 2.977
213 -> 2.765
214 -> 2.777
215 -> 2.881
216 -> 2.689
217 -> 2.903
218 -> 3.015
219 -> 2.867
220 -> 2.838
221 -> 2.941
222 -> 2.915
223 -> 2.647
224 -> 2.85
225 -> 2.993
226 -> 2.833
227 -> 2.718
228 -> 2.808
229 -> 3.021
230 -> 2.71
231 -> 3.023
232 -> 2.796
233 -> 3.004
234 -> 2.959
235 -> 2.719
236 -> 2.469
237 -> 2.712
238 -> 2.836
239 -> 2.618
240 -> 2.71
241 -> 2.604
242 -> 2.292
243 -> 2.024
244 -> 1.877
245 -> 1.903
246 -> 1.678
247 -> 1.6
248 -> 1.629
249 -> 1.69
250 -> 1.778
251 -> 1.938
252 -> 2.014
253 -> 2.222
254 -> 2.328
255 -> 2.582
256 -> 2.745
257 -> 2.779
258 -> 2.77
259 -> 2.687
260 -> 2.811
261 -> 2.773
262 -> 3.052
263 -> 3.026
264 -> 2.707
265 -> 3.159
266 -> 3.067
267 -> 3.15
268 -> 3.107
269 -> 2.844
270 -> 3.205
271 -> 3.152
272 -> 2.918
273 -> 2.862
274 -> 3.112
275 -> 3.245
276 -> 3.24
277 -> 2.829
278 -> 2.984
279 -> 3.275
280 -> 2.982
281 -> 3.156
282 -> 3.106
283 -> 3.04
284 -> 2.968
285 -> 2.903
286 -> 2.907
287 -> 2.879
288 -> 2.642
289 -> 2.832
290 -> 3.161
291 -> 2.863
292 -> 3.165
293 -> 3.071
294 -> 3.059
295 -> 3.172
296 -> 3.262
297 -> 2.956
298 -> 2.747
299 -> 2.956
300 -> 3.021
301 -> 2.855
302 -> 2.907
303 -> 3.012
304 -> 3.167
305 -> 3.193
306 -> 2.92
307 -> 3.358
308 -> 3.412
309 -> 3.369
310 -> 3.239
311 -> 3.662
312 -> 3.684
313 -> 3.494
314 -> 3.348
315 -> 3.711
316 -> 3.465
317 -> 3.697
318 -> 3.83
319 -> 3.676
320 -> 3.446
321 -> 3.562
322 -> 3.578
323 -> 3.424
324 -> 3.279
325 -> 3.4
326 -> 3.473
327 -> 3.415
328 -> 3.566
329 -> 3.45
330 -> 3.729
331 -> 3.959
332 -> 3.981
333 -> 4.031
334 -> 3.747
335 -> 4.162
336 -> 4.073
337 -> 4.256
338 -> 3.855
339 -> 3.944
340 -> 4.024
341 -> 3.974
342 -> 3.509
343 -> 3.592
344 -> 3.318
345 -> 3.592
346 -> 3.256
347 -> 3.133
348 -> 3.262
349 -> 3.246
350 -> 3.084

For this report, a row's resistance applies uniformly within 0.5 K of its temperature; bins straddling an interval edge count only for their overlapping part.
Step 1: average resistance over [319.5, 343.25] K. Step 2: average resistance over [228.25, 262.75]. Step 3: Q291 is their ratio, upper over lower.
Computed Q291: 1.5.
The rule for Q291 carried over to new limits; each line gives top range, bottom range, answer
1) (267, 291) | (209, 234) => 1.06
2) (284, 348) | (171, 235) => 1.21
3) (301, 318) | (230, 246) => 1.32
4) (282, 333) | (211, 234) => 1.15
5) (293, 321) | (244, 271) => 1.31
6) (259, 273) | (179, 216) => 1.08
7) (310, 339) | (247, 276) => 1.37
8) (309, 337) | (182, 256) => 1.39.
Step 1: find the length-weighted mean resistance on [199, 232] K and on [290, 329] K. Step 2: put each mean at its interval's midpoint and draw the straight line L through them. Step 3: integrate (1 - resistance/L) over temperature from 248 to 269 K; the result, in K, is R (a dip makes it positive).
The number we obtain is 2.97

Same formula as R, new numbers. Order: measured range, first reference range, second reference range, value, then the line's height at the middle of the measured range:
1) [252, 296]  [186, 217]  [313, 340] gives 4.67 K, 3.28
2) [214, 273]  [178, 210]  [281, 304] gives 4.47 K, 2.87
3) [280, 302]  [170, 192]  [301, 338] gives 2.67 K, 3.4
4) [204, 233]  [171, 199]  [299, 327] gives 1.33 K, 2.95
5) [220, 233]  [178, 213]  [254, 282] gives -0.08 K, 2.84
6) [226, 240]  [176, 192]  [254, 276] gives 0.51 K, 2.9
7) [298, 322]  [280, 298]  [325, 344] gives 0.23 K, 3.37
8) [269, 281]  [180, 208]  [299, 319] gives 0.36 K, 3.16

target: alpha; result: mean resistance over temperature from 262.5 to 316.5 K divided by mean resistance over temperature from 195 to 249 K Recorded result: 1.17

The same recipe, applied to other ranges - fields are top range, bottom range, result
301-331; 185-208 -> 1.27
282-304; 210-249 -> 1.14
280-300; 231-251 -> 1.29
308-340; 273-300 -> 1.21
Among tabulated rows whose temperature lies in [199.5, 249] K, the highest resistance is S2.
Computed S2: 3.023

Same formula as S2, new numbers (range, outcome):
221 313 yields 3.684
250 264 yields 3.052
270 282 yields 3.275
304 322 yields 3.83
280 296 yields 3.262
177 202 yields 3.246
